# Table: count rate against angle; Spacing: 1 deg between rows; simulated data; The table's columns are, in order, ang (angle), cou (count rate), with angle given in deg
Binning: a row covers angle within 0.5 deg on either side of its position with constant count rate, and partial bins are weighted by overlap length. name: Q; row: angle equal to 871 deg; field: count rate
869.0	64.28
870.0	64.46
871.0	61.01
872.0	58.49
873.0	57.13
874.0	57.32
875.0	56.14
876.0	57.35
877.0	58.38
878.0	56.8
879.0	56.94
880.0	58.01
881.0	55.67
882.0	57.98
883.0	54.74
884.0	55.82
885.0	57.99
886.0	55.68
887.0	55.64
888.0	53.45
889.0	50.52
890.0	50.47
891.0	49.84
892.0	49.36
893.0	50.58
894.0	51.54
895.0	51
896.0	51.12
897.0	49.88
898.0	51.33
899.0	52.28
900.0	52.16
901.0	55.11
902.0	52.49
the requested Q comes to 61.01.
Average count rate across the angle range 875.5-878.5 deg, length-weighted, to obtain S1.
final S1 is 57.5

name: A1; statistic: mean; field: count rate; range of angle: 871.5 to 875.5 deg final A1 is 57.3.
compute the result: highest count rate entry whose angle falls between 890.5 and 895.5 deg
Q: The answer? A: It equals 51.54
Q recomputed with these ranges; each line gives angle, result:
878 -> 56.8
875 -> 56.14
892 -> 49.36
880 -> 58.01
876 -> 57.35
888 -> 53.45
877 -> 58.38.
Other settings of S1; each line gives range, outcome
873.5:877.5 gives 57.3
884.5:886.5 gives 56.8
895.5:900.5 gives 51.4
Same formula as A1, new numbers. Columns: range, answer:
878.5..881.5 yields 56.9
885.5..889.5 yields 53.8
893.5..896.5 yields 51.2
